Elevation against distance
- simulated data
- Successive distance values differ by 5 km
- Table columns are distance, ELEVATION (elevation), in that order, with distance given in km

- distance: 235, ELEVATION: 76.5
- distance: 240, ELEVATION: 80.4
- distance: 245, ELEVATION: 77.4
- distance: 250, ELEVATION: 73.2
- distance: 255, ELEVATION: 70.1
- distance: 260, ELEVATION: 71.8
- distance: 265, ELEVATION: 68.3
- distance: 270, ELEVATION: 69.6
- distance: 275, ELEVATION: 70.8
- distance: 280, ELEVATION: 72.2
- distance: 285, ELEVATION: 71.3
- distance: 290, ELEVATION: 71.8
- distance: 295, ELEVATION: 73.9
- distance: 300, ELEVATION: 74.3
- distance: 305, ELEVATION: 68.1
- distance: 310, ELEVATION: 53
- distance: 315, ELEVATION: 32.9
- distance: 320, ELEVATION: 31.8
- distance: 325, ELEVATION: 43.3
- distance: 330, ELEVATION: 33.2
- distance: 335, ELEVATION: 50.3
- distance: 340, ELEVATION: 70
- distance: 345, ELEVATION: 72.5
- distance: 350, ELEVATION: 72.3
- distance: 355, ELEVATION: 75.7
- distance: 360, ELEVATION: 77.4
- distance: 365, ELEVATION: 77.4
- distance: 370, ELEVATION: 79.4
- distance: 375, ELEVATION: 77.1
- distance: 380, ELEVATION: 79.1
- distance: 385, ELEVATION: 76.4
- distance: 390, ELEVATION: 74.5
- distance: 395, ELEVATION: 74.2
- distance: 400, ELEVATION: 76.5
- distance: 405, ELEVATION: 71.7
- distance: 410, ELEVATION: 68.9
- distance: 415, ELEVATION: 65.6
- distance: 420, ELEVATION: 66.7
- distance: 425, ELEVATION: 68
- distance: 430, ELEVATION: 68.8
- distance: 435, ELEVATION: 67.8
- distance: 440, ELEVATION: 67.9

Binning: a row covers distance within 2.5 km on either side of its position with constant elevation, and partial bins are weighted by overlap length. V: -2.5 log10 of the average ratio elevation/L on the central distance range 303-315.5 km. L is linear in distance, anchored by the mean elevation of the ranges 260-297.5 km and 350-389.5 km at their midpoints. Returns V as 0.34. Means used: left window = 71.2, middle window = 53.6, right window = 77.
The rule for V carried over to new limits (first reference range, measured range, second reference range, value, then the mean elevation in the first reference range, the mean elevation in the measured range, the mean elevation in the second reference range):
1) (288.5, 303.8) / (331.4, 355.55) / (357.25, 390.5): 0.151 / 73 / 66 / 77.5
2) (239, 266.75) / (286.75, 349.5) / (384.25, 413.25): 0.274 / 73.3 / 56.9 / 73.3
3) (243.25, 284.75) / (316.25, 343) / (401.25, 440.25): 0.468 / 71.6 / 45.6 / 68.5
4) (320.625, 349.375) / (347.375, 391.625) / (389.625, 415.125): -0.212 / 53.6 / 76.6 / 72.3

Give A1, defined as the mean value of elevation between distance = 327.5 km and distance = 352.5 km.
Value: 59.7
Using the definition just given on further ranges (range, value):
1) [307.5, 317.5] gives 43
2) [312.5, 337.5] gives 38.3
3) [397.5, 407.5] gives 74.1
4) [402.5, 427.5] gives 68.2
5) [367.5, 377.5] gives 78.2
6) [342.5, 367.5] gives 75.1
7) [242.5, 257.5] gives 73.6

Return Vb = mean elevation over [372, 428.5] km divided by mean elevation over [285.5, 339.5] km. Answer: 1.33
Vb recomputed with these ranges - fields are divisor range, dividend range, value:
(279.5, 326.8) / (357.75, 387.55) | 1.32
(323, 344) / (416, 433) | 1.33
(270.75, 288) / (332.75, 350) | 0.92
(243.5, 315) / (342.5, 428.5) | 1.07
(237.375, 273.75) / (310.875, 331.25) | 0.51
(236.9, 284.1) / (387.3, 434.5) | 0.97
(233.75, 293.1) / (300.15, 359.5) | 0.78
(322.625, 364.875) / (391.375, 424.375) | 1.12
